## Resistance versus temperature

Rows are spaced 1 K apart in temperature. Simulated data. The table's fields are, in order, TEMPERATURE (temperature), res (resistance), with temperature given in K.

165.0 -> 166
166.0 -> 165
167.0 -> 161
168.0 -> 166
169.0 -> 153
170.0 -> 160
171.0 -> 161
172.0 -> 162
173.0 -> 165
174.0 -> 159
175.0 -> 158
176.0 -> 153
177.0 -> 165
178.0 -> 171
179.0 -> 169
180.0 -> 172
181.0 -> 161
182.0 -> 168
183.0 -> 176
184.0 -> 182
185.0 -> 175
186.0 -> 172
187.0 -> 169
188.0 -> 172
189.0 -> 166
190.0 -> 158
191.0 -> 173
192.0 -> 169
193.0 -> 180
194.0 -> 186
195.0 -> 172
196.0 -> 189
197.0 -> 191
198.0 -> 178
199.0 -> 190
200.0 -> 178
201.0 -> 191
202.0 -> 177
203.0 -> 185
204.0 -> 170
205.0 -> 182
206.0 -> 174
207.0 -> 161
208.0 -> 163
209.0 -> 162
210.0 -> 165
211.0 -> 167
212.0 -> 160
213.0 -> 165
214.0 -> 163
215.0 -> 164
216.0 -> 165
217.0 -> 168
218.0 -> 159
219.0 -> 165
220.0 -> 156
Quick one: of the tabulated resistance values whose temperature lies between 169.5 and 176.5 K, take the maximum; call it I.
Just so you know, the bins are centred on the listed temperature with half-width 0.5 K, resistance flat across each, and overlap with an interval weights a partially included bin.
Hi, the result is 165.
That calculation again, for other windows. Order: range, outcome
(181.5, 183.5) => 176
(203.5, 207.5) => 182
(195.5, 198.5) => 191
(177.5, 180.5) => 172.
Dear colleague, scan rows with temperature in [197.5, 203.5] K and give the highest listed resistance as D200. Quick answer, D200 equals 191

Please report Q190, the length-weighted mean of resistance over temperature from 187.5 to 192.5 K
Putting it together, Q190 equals 168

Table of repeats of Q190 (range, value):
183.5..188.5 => 174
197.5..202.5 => 183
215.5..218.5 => 164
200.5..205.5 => 181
